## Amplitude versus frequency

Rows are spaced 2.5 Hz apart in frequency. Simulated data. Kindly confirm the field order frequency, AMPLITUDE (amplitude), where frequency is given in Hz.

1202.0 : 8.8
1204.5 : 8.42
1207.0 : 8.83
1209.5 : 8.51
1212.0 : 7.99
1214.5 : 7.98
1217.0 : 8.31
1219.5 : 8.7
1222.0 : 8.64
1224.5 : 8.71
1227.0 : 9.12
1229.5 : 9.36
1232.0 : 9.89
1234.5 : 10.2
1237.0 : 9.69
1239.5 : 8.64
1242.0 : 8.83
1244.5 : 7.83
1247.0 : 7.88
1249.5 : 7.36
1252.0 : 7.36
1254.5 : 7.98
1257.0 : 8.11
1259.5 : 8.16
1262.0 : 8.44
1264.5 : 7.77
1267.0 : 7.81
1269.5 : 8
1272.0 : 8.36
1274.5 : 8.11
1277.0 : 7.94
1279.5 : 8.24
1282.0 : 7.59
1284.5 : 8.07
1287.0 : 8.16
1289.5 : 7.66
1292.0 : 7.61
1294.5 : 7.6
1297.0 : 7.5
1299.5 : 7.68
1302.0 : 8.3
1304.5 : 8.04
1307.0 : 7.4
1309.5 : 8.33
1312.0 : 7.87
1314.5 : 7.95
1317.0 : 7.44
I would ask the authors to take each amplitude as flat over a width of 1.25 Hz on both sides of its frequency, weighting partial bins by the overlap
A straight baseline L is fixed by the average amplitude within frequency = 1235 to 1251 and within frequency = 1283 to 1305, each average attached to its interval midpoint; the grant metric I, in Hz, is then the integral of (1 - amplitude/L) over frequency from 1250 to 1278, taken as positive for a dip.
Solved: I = 0.70 Hz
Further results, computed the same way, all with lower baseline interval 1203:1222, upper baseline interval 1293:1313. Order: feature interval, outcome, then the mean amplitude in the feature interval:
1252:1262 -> 0.11 Hz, 8.04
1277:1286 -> 0.01 Hz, 7.97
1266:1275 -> -0.03 Hz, 8.07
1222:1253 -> -1.83 Hz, 8.75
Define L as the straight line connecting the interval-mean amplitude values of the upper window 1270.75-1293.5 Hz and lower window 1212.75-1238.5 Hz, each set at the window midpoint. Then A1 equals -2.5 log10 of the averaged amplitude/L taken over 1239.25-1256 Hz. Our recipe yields 0.09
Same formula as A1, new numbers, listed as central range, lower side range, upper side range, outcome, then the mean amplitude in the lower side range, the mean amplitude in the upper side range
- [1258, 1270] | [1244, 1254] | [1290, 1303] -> -0.05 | 7.62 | 7.72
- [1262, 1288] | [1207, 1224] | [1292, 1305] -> -0.01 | 8.41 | 7.79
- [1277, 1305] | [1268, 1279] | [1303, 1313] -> 0.02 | 8.11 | 7.92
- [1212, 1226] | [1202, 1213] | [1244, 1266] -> -0.01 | 8.49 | 7.88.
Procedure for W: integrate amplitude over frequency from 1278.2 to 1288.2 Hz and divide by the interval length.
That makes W 8.01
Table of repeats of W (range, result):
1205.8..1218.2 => 8.32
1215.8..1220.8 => 8.51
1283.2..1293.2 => 7.87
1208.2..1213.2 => 8.26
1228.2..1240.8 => 9.55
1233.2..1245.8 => 9.04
